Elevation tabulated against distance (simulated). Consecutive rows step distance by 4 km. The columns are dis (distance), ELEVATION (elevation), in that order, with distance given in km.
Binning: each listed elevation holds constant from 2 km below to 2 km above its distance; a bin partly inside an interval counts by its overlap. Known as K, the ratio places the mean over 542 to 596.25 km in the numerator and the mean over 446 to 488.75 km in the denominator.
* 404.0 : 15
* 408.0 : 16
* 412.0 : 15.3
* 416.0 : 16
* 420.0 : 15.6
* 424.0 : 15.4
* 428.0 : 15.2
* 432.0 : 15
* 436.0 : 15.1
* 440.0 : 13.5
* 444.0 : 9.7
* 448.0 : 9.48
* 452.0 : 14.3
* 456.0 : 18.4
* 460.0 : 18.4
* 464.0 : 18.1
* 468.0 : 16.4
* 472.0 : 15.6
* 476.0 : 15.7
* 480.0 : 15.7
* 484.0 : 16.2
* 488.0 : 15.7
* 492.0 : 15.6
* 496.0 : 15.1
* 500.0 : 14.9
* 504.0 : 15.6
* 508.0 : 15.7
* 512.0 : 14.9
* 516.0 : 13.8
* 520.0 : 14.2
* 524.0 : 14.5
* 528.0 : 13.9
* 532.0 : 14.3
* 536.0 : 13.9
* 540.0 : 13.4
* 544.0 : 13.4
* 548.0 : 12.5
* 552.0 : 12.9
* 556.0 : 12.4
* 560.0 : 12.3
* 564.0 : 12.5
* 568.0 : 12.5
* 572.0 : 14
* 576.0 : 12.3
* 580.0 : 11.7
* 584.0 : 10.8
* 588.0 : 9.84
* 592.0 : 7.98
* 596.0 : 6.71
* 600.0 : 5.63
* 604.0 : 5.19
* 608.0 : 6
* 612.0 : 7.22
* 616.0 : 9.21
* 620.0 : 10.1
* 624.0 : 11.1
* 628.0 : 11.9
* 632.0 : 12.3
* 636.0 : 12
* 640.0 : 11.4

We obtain 0.74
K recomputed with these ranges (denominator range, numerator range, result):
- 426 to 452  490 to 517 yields 1.16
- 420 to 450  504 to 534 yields 1.08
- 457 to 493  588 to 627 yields 0.48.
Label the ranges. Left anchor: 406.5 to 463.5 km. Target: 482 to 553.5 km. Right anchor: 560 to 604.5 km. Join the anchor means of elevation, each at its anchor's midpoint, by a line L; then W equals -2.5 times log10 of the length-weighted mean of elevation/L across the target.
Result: -0.18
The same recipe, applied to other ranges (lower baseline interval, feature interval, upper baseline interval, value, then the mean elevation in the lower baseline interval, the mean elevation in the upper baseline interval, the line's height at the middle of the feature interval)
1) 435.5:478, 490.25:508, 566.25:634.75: -0.15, 15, 9.69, 13.4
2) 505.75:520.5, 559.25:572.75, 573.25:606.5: -0.20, 14.7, 8.85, 10.7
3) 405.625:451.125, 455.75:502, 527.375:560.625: -0.18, 14.2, 13.2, 13.8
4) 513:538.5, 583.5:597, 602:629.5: 0.17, 14.1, 8.62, 10.2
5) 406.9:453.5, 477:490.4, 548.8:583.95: -0.17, 14.2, 12.5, 13.5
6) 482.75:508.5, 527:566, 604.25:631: -0.02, 15.5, 9.1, 12.8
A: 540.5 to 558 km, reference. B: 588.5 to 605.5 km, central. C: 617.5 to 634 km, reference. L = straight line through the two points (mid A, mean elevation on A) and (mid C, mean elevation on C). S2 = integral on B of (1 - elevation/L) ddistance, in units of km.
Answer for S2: 7.4 km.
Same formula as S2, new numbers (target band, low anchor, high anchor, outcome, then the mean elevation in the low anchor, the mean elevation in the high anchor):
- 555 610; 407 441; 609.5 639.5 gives 7.8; 15.3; 10.5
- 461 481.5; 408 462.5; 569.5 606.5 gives -4.4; 14.8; 9.35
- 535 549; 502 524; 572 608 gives -0.8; 14.8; 8.91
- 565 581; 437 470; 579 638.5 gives -3.4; 14.8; 9.15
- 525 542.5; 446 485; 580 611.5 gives -3.5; 15.8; 7.71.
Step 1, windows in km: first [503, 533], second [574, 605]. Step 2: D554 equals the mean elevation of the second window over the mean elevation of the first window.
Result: 0.61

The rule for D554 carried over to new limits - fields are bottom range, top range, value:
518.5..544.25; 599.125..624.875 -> 0.55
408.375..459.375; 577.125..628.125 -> 0.59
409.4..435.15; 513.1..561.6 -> 0.88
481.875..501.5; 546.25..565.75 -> 0.81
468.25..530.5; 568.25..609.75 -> 0.61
